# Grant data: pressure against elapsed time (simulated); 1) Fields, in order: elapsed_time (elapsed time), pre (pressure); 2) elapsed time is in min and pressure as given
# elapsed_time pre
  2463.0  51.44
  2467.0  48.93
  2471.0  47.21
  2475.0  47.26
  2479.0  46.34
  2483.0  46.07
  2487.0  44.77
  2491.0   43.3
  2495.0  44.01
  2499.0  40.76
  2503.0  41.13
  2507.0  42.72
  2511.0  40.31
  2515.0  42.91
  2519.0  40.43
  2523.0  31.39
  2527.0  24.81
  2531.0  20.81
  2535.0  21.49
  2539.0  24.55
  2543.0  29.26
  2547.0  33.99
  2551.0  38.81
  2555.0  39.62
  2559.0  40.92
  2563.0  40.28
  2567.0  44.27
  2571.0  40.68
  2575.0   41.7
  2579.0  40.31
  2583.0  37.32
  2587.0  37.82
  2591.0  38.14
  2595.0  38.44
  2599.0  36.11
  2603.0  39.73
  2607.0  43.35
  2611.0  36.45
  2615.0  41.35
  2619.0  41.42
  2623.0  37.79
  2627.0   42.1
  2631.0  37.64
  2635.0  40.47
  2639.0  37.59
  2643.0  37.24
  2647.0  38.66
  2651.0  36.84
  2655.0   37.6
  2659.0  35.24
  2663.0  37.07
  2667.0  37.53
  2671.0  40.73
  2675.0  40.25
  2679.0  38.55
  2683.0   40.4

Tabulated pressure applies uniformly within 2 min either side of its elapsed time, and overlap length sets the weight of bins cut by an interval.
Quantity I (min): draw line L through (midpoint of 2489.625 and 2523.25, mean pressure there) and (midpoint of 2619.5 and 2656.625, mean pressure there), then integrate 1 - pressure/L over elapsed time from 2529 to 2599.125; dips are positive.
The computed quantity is 7.4 min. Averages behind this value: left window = 41.2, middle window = 35.8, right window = 38.6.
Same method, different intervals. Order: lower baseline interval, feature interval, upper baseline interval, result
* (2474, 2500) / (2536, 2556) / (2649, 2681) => 4.8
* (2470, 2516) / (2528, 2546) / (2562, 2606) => 7.4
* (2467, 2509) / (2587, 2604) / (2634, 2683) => 1.1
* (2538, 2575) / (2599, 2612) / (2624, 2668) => -0.6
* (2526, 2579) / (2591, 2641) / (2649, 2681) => -4.0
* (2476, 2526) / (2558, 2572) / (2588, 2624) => -0.5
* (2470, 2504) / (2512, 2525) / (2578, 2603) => 1.3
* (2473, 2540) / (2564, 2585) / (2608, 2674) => -1.4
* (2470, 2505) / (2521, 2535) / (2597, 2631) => 5.8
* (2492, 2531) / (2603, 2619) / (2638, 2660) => -1.3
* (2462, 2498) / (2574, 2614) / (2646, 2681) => 2.2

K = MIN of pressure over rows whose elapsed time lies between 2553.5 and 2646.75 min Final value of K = 36.11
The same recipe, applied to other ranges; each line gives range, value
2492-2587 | 20.81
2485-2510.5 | 40.76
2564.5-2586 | 37.32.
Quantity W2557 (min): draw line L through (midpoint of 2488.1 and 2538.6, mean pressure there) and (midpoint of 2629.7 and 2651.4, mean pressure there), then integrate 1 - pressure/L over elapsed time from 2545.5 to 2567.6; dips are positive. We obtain -1.7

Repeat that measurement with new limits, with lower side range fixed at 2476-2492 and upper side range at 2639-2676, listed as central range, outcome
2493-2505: 0.7 min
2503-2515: 0.7 min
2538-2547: 3.0 min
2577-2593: 1.0 min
